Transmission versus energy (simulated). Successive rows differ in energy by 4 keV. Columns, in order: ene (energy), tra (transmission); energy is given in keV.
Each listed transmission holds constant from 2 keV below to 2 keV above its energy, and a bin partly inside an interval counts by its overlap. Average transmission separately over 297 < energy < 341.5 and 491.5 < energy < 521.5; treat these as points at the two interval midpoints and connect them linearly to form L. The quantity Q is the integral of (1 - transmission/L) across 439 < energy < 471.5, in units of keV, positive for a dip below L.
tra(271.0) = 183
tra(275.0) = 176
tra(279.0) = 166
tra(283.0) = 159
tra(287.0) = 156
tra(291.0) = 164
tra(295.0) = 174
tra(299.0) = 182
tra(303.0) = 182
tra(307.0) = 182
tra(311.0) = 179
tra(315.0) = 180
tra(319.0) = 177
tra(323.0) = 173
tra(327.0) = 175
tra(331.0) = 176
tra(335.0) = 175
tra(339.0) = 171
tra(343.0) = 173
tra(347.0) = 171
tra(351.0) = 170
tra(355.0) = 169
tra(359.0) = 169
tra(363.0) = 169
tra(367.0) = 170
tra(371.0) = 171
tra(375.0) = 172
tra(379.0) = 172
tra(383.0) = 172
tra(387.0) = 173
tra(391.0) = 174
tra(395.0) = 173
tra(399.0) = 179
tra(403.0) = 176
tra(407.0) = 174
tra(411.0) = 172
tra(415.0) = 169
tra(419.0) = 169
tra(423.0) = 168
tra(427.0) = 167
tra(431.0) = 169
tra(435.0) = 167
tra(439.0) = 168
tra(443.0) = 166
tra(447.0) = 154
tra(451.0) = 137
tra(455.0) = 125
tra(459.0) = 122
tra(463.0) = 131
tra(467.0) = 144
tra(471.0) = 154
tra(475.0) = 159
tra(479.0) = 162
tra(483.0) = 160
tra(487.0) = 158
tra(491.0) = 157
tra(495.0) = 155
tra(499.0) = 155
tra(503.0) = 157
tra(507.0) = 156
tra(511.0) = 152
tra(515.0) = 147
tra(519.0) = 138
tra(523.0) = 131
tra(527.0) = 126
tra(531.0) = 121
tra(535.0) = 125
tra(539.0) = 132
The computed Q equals 3.3 keV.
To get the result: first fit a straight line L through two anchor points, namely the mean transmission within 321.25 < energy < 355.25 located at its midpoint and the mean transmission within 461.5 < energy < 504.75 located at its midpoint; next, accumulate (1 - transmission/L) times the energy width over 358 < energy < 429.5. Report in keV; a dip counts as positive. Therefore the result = -2.6 keV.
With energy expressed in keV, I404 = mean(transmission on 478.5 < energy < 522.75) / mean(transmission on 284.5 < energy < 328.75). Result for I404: 0.9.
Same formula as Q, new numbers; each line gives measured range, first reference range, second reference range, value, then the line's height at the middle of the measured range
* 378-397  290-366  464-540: -0.91 keV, 165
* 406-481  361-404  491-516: 3.25 keV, 163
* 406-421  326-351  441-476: -1.59 keV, 154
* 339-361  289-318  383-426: 0.60 keV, 175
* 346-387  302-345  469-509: 0.21 keV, 172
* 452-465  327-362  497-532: 2.20 keV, 153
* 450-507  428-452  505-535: 0.31 keV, 150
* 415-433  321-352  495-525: -0.86 keV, 161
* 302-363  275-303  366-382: -1.62 keV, 170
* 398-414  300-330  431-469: -1.75 keV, 157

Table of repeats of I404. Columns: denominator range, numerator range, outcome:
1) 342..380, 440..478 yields 0.85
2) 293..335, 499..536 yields 0.79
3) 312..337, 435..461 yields 0.83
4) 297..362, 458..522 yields 0.86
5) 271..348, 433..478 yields 0.85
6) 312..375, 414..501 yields 0.90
